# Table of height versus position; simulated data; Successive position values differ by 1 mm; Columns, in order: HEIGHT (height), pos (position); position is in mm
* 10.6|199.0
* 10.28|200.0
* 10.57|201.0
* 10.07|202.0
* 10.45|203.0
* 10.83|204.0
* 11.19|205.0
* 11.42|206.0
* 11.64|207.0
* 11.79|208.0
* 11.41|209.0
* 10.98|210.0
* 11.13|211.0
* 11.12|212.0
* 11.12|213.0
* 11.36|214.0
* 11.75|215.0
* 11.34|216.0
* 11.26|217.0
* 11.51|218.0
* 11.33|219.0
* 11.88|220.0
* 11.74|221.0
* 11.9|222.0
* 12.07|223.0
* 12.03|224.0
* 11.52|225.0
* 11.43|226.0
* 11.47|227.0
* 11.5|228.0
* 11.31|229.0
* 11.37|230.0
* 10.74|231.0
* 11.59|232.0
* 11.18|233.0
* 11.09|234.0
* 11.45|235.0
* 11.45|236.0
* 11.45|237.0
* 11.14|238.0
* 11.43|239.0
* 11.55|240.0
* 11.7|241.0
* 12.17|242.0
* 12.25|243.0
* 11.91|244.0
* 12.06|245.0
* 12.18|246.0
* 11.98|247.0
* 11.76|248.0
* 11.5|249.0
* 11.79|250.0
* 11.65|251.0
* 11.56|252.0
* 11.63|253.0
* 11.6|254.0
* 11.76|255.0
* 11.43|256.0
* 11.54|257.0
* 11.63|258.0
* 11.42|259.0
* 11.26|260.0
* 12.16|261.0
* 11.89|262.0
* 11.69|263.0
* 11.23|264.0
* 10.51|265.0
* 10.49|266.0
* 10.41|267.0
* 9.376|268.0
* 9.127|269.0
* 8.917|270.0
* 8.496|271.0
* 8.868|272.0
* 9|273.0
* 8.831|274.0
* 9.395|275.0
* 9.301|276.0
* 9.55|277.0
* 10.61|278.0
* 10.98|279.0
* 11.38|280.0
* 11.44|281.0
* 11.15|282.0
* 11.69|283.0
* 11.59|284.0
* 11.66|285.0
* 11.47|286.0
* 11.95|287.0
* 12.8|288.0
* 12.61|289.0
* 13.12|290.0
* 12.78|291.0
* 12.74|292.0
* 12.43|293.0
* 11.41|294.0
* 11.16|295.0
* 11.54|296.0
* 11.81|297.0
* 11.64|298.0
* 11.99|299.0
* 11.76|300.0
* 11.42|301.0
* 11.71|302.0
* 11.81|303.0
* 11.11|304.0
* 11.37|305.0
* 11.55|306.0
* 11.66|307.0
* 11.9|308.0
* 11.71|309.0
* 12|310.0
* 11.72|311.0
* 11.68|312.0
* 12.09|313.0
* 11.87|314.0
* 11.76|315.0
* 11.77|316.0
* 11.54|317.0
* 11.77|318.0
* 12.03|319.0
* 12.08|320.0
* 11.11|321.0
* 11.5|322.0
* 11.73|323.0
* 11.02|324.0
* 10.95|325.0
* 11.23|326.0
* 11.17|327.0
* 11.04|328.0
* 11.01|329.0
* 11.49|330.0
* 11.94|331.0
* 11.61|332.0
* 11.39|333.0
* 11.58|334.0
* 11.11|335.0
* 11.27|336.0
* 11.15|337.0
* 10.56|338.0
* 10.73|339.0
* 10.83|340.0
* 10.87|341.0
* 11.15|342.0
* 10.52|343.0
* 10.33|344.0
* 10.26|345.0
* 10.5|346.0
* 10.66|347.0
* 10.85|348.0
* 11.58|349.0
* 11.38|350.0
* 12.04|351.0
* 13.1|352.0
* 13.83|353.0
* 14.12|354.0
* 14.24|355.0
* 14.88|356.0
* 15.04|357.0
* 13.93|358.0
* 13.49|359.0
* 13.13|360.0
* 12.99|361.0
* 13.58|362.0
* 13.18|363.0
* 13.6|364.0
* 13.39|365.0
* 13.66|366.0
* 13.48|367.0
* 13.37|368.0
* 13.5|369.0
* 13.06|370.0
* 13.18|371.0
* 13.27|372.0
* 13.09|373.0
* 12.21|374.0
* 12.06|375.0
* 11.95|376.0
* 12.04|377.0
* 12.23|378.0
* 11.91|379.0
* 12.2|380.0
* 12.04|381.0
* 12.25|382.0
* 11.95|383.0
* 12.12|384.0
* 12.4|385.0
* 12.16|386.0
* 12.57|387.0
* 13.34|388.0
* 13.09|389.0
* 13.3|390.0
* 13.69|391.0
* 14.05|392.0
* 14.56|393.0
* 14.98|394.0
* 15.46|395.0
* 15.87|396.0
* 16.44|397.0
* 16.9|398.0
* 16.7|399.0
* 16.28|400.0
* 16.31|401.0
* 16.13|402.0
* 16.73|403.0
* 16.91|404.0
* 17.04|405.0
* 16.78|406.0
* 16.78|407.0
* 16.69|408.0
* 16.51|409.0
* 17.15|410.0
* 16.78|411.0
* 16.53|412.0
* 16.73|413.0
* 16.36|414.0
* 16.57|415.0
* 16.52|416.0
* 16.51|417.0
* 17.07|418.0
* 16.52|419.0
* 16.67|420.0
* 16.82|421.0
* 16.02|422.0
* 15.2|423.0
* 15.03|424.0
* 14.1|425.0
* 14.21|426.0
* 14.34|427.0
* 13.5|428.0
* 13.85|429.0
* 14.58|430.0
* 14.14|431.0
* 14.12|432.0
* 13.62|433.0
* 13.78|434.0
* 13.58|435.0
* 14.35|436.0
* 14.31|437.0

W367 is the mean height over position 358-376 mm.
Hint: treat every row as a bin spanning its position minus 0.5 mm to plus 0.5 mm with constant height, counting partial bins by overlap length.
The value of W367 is 13.2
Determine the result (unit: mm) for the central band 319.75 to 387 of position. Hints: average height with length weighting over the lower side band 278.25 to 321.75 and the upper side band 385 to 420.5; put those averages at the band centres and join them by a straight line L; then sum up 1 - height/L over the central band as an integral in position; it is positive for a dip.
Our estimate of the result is 8.23 mm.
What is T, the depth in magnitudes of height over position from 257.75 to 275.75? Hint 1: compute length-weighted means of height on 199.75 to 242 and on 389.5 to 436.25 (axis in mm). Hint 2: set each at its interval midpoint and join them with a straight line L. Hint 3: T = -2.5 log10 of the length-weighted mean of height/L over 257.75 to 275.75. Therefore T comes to 0.204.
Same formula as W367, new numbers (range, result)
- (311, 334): 11.5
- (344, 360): 12.6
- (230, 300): 11.3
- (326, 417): 13.4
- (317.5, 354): 11.4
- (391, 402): 15.7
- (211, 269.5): 11.4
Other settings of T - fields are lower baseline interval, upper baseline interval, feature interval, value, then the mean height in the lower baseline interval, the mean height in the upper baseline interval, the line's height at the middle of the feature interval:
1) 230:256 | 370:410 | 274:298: 0.09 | 11.6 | 14.2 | 12.4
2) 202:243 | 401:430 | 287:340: 0.17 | 11.4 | 16.1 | 13.6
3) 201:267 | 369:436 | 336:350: 0.24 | 11.5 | 14.6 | 13.5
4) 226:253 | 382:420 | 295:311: 0.13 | 11.6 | 15.4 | 13.1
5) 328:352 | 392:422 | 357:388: 0.06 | 11.1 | 16.4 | 13.7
